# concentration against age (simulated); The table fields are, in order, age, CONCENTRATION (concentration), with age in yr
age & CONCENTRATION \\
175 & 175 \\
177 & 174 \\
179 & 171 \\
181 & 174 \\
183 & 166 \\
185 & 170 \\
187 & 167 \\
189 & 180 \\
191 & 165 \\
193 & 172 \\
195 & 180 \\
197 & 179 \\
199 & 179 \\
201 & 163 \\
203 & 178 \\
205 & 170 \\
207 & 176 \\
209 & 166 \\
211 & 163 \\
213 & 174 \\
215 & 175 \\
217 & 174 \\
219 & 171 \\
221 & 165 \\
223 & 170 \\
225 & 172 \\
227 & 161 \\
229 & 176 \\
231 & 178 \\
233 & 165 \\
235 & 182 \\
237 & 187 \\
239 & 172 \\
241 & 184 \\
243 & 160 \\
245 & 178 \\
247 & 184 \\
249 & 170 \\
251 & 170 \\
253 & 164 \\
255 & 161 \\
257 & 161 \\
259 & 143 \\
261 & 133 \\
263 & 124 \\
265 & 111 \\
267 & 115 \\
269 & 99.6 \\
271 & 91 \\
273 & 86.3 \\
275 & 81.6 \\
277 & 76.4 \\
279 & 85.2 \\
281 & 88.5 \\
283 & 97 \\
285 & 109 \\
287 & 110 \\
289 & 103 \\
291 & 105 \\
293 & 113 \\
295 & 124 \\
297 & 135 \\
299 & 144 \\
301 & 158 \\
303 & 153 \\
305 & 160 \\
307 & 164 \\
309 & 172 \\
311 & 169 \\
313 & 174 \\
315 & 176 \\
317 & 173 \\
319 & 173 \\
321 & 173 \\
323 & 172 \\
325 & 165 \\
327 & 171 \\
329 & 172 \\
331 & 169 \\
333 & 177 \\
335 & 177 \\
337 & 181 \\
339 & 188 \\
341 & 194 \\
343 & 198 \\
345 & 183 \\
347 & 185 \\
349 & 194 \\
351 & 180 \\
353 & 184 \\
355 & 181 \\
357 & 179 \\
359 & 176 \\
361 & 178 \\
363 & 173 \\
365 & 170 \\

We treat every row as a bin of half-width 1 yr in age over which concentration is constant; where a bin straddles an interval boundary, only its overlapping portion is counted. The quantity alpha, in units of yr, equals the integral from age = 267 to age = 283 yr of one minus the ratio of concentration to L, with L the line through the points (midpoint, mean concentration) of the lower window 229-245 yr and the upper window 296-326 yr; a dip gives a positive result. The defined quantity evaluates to 7.6 yr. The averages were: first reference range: 176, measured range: 89.3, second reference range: 164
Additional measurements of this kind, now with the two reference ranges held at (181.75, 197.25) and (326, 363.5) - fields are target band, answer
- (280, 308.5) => 8.2 yr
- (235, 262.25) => 1.3 yr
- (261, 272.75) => 4.5 yr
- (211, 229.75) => 0.4 yr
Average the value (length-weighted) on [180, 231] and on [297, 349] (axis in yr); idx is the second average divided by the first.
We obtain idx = 1.01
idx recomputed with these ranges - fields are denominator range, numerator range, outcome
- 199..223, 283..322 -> 0.85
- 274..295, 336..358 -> 1.90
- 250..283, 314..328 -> 1.46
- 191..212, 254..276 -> 0.69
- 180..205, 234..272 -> 0.88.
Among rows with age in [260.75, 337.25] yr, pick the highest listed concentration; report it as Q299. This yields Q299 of 181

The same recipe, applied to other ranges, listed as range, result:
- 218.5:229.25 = 176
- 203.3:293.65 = 187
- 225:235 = 182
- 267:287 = 115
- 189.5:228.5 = 180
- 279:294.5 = 113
